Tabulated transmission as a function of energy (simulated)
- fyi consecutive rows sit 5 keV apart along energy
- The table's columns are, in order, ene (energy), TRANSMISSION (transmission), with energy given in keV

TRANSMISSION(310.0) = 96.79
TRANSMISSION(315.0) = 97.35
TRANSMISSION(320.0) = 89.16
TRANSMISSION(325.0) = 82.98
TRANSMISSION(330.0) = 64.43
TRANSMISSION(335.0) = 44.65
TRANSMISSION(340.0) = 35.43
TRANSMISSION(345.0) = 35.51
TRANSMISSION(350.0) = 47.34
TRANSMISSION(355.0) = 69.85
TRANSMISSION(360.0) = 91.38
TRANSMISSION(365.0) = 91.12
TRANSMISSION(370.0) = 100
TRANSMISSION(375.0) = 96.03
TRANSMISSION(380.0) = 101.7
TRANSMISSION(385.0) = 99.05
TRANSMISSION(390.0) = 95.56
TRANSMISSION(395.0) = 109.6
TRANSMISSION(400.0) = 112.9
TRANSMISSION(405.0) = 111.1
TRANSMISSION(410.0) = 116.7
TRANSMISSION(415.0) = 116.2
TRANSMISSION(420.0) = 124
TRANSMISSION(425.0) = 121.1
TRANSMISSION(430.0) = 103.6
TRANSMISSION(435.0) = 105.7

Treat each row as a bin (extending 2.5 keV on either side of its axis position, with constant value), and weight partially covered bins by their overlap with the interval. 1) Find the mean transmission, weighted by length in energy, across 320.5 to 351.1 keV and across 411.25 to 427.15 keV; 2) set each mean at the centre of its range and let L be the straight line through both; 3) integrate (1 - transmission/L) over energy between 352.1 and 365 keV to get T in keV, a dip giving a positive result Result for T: -1.6 keV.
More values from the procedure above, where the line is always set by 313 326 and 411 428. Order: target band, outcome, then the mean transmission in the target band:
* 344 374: 7.9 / 75.6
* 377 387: 0.8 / 100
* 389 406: 0.8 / 108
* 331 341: 5.3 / 44.4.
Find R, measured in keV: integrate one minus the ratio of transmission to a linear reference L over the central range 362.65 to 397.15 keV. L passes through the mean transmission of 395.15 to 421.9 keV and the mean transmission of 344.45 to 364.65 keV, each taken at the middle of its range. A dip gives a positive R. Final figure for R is -3.9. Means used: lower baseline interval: 66.7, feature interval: 98.9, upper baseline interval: 115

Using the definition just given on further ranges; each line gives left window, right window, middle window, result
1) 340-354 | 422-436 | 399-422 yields -5.0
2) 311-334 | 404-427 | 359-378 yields 0.9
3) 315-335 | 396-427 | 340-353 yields 6.8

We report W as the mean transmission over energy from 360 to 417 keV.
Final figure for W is 104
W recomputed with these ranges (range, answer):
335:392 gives 76.8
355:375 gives 91.4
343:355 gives 47.6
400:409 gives 113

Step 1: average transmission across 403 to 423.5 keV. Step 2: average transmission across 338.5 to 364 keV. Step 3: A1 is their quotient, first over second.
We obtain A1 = 2.0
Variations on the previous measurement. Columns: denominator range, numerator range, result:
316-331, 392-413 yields 1.37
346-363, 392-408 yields 1.65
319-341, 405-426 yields 1.87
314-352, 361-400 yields 1.64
